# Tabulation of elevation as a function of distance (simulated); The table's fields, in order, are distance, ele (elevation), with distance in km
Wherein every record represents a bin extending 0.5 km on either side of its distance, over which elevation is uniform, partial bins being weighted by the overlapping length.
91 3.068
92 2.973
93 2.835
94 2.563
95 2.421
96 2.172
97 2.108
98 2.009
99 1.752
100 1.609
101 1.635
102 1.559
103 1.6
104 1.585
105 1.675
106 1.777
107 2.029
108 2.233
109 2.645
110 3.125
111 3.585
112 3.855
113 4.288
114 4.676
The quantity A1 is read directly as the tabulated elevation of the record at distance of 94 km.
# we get 2.563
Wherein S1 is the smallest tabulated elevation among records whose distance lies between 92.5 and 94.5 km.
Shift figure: 2.563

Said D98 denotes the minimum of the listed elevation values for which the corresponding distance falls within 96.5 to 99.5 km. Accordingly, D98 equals 1.752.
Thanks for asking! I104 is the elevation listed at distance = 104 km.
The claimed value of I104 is 1.585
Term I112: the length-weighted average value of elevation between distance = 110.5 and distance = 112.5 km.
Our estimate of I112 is 3.72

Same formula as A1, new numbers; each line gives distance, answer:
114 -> 4.676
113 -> 4.288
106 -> 1.777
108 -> 2.233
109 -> 2.645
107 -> 2.029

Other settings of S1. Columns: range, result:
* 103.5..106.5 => 1.585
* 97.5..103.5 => 1.559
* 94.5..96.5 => 2.172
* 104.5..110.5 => 1.675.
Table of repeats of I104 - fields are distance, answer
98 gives 2.009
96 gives 2.172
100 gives 1.609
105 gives 1.675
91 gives 3.068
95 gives 2.421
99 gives 1.752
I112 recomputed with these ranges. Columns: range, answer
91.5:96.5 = 2.59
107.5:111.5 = 2.9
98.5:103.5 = 1.63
